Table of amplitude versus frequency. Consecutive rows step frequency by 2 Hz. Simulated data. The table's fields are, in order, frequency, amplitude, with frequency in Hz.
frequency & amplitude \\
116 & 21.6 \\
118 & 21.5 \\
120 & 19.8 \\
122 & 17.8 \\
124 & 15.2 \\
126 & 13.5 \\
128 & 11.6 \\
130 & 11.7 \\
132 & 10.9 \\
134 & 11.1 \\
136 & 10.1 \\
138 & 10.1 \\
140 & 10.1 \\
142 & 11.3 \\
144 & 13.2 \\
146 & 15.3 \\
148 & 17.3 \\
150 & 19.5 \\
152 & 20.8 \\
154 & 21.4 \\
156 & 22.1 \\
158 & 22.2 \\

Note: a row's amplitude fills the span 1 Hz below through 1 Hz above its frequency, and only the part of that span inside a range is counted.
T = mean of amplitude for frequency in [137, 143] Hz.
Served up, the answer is 10.5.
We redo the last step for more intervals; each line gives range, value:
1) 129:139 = 10.8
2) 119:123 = 18.8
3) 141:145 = 12.2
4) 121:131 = 14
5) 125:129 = 12.6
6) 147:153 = 19.2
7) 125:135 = 11.8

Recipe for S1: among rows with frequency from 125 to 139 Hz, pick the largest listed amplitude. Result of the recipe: 13.5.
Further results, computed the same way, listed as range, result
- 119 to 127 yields 19.8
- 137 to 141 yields 10.1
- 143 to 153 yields 20.8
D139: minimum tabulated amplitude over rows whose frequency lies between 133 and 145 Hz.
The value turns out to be 10.1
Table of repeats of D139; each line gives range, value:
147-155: 17.3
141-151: 11.3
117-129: 11.6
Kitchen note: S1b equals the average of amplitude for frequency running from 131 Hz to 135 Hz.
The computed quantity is 11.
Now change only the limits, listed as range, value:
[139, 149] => 13.4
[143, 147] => 14.2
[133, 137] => 10.6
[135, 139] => 10.1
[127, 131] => 11.6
